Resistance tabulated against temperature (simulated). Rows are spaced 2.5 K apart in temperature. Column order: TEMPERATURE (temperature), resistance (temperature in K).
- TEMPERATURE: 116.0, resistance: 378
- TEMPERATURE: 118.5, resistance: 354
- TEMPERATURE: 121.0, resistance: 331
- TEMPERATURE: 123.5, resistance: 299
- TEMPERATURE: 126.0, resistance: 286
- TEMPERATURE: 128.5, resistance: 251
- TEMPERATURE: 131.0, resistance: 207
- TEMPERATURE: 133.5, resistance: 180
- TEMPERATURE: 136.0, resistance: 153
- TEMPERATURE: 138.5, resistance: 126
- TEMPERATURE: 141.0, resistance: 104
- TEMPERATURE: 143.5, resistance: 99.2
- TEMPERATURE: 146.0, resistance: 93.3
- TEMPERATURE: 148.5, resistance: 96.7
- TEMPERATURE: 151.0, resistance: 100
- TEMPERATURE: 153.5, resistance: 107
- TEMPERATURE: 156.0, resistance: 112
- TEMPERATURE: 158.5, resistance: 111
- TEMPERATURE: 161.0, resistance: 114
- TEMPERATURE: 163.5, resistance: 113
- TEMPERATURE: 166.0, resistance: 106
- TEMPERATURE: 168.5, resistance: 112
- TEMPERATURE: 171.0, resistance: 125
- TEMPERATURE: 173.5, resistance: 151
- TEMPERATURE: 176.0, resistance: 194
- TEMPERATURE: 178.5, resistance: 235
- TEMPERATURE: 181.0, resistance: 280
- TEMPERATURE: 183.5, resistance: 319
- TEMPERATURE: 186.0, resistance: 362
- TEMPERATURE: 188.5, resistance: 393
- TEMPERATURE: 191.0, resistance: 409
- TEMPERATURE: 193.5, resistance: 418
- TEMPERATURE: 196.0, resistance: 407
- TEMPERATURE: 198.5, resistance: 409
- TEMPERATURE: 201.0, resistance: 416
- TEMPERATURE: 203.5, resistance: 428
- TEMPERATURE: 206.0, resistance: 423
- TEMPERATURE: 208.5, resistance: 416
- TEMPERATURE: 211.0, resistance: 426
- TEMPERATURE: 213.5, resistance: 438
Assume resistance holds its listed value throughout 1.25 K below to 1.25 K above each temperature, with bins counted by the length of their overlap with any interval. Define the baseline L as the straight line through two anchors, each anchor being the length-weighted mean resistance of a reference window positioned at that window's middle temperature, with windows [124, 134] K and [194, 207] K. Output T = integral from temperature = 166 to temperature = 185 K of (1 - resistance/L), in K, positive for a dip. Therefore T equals 8.5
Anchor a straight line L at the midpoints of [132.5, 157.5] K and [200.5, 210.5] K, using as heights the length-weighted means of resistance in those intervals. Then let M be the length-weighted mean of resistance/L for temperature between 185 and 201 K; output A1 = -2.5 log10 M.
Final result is -0.12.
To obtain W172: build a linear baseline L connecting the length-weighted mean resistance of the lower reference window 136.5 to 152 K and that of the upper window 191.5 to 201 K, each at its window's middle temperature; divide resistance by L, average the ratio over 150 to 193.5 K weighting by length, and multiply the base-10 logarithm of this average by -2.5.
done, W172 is 0.36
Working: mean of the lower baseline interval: 106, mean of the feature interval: 204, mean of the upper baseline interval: 412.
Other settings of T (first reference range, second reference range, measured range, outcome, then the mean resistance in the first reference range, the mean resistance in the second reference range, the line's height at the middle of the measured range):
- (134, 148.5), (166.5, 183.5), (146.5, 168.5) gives 6.4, 117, 189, 152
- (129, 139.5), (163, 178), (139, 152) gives 5.0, 174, 140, 163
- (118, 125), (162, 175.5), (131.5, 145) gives 6.4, 324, 125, 253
